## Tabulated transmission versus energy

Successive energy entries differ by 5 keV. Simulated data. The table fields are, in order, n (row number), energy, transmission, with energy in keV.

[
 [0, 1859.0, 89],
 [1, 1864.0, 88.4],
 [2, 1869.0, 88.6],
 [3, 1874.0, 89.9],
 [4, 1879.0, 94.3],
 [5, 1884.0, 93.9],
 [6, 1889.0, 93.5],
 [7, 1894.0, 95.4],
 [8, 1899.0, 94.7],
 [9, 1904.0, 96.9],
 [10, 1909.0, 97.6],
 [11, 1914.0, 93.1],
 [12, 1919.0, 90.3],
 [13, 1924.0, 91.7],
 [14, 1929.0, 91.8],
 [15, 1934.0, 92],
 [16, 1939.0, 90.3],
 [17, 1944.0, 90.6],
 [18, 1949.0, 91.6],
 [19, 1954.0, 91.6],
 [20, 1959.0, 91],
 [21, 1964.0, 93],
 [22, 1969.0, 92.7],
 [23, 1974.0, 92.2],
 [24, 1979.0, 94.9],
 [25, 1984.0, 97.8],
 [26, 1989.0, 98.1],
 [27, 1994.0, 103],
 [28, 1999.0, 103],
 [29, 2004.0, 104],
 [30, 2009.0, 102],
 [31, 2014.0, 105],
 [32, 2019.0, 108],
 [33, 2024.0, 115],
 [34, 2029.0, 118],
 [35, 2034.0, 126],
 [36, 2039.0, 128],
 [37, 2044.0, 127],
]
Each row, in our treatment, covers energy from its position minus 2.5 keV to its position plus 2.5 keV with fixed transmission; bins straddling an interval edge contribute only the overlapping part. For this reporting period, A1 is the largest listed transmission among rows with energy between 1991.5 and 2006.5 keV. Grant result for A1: 104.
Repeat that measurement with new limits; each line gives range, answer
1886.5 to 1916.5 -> 97.6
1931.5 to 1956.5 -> 92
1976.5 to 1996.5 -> 103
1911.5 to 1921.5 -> 93.1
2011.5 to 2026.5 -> 115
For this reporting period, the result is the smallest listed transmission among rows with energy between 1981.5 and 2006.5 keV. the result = 97.8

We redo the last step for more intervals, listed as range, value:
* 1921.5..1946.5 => 90.3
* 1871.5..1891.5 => 89.9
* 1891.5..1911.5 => 94.7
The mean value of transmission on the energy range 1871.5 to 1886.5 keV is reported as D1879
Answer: 92.7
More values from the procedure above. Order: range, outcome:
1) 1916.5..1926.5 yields 91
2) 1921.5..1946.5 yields 91.3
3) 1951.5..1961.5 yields 91.3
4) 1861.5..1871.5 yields 88.5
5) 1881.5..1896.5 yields 94.3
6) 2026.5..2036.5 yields 122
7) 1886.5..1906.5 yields 95.1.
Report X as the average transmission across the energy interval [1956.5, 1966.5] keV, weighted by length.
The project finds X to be 92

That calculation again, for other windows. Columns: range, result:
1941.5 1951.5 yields 91.1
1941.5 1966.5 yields 91.6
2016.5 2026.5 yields 112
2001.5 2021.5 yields 105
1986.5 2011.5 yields 102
